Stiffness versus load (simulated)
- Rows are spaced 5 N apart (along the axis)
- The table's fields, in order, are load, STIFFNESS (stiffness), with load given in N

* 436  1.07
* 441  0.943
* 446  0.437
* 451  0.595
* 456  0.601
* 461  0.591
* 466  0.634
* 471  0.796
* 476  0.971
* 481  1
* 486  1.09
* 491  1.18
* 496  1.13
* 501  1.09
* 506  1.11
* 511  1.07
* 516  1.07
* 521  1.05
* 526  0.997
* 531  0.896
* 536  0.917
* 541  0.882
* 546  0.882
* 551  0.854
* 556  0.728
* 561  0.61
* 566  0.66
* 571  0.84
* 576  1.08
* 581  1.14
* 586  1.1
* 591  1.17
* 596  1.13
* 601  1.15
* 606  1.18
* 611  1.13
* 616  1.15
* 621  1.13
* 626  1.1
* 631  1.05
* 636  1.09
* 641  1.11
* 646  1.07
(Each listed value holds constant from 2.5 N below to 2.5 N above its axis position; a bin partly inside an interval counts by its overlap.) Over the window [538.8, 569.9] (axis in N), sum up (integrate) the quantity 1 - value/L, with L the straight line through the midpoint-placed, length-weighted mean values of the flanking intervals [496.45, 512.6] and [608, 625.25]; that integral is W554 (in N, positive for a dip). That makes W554 9.54 N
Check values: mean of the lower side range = 1.1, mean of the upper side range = 1.13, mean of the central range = 0.771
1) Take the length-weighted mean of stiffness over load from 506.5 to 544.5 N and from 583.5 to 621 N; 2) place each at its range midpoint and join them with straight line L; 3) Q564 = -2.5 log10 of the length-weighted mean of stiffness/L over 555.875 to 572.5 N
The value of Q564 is 0.46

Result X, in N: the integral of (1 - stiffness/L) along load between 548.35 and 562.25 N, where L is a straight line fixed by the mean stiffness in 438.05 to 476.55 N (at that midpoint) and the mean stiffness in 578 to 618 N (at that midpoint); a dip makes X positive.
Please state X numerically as 3.60 N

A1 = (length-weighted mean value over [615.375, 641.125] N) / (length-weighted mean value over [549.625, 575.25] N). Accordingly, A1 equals 1.46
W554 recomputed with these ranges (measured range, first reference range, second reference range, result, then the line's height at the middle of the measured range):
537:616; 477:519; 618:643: 8.6 N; 1.09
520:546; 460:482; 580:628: 0.5 N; 0.957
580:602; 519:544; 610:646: -2.0 N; 1.04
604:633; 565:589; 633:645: -1.8 N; 1.06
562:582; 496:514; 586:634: 4.1 N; 1.12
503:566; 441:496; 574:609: 4.1 N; 0.986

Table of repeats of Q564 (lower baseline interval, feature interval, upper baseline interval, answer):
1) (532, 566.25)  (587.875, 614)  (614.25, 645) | -0.16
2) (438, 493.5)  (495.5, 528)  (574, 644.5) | -0.18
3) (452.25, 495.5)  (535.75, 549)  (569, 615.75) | 0.13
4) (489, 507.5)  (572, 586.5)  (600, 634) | 0.05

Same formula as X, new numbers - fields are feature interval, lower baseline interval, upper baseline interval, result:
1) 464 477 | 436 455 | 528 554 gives -0.5 N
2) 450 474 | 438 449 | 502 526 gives 4.4 N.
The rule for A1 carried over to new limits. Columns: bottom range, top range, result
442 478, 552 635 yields 1.53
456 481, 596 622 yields 1.51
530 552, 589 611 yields 1.30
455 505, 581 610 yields 1.24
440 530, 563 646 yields 1.18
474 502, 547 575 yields 0.71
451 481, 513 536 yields 1.36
